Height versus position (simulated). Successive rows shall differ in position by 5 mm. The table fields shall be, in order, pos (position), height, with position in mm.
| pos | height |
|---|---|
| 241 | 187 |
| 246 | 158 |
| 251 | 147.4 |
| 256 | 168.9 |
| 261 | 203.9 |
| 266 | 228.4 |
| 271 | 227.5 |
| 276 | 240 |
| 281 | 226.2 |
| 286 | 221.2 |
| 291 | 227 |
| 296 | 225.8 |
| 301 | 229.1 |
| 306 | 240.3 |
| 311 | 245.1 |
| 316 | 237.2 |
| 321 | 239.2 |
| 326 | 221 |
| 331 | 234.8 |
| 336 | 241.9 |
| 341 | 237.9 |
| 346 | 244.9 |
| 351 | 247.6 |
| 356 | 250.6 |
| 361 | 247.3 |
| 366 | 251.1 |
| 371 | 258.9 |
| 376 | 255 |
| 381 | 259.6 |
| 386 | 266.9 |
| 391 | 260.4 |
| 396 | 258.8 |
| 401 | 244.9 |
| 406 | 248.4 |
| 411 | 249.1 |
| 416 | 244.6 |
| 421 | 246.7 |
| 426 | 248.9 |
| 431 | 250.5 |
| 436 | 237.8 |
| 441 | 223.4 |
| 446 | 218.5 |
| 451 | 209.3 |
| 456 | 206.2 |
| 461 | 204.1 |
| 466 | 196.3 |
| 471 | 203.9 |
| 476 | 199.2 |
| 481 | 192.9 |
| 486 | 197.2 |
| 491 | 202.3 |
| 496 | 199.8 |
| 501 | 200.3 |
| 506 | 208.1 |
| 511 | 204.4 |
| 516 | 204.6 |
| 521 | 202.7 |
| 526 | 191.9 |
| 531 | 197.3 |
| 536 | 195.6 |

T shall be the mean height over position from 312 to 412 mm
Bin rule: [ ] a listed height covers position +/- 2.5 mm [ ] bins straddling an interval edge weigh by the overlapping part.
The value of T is 248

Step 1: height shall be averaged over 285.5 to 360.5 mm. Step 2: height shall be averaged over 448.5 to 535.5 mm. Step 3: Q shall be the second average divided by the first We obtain 0.8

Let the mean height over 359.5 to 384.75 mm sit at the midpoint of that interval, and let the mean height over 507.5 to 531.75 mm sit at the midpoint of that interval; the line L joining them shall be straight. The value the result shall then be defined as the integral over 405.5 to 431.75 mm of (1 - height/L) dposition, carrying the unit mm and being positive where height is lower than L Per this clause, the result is -1.1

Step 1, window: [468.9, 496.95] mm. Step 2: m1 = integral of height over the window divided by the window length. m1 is 199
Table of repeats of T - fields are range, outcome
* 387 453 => 242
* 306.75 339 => 237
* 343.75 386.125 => 253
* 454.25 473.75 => 202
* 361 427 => 253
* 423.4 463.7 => 225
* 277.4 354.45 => 235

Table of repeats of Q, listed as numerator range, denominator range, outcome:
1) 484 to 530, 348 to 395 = 0.79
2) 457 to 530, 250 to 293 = 0.95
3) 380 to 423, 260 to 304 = 1.12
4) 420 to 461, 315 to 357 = 0.95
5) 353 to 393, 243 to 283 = 1.28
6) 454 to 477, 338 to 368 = 0.82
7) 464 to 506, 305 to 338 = 0.84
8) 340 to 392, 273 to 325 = 1.09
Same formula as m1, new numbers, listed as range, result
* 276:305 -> 228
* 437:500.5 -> 205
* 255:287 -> 219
